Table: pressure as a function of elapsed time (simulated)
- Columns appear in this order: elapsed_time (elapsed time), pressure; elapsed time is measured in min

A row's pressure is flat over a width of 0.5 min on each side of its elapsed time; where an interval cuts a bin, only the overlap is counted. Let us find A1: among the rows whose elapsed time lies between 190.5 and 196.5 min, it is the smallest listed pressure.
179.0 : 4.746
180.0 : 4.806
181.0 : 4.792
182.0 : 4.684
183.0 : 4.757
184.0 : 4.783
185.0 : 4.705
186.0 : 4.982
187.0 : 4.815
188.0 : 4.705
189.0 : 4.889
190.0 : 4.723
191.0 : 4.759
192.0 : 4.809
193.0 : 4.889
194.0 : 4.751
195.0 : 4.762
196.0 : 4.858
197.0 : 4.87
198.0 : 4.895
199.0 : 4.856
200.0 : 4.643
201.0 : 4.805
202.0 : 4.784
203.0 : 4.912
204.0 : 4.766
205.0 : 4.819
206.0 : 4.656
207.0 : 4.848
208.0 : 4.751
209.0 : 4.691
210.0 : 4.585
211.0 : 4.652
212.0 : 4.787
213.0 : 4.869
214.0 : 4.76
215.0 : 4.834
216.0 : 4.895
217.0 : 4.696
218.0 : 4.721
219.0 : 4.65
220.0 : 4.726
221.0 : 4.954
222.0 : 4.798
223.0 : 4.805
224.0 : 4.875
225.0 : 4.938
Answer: 4.751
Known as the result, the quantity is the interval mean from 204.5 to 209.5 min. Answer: 4.75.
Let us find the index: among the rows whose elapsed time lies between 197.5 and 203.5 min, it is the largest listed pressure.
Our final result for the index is 4.912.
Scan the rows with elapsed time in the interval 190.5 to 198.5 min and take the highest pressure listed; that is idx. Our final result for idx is 4.895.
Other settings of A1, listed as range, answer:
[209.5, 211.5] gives 4.585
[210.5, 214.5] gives 4.652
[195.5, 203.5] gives 4.643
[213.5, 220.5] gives 4.65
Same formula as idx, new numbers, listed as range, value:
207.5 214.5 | 4.869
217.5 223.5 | 4.954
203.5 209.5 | 4.848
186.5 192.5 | 4.889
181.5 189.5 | 4.982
